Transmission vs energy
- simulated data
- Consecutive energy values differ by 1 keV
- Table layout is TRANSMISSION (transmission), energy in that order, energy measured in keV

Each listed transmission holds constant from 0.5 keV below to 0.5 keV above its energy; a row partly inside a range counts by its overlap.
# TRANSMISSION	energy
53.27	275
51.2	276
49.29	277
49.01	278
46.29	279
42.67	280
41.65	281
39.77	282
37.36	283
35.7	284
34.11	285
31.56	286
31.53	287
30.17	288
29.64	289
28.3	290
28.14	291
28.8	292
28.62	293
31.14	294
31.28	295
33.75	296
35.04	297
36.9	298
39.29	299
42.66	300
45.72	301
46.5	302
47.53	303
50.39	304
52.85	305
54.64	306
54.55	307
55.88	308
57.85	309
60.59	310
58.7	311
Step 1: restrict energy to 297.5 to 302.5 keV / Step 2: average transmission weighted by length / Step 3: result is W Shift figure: 42.2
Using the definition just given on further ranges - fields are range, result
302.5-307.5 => 52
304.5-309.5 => 55.2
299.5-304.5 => 46.6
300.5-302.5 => 46.1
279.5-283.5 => 40.4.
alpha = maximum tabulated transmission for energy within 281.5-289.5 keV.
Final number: 39.77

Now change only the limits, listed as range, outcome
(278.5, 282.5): 46.29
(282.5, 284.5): 37.36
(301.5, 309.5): 57.85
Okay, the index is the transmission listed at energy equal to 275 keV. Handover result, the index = 53.27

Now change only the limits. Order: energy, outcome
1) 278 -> 49.01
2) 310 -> 60.59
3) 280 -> 42.67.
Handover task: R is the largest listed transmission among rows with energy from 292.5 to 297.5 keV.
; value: 35.04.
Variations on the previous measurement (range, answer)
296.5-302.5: 46.5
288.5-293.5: 29.64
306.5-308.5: 55.88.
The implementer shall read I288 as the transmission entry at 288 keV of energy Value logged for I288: 30.17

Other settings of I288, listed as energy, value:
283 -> 37.36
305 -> 52.85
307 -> 54.55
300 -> 42.66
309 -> 57.85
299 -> 39.29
